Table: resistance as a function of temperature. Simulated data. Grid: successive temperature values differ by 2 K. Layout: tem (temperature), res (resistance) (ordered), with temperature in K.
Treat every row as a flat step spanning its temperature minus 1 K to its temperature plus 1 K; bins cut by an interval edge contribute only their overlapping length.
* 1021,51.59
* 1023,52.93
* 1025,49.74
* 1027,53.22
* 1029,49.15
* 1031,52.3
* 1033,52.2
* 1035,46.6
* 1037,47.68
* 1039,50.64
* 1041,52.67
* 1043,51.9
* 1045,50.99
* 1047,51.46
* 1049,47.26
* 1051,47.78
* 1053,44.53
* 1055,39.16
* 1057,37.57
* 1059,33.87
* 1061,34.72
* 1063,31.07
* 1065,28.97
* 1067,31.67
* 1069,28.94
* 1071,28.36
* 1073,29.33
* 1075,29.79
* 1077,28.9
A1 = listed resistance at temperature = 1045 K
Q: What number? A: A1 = 50.99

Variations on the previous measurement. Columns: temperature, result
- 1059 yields 33.87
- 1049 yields 47.26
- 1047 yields 51.46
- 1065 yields 28.97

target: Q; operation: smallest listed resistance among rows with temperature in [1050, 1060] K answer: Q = 33.87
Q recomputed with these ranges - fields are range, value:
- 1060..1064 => 31.07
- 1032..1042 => 46.6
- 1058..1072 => 28.36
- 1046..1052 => 47.26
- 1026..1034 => 49.15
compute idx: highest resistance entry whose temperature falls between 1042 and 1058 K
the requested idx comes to 51.9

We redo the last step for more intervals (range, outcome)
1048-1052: 47.78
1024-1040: 53.22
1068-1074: 29.33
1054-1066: 39.16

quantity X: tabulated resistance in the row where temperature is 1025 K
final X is 49.74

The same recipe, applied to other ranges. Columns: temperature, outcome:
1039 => 50.64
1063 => 31.07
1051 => 47.78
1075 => 29.79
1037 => 47.68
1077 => 28.9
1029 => 49.15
